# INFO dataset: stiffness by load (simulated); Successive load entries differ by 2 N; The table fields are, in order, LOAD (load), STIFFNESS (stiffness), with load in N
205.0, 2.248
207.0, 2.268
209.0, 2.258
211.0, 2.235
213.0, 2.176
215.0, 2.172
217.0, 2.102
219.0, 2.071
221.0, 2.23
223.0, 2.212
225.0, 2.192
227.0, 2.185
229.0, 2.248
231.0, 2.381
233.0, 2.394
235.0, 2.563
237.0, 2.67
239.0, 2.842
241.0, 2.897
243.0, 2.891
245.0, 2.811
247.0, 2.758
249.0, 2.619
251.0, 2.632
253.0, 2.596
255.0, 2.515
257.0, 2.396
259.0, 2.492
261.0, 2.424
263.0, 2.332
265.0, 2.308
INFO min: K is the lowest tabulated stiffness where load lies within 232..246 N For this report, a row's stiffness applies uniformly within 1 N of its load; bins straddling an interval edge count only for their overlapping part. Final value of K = 2.394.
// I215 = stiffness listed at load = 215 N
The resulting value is 2.172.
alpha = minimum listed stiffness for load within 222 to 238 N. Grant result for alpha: 2.185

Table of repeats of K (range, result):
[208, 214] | 2.176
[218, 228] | 2.071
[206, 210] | 2.258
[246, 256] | 2.515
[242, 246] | 2.811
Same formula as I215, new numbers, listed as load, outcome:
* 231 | 2.381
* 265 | 2.308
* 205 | 2.248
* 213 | 2.176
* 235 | 2.563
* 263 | 2.332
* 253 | 2.596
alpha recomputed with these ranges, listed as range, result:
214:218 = 2.102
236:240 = 2.67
